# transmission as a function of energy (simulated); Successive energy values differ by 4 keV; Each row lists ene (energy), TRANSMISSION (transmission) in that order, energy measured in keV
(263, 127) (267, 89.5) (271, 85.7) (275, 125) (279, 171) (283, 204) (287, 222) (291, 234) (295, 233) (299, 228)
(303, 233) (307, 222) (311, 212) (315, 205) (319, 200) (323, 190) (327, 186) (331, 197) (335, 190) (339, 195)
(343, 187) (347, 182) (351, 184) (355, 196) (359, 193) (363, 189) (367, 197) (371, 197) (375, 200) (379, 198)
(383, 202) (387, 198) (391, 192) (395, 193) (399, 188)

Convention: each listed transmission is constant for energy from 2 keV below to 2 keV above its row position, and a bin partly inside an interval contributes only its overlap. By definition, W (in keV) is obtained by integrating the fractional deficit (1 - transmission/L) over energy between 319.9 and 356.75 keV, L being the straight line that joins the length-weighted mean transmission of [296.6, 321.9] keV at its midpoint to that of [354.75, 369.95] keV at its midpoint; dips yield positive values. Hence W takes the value 2.5 keV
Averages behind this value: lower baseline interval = 216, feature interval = 190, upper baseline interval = 194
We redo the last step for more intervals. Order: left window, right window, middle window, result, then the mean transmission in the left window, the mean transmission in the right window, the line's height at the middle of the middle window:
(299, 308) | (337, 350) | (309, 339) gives 1.5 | 228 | 188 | 207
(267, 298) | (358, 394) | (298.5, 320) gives -4.0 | 178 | 196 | 183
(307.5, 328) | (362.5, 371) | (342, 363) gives 0.8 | 201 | 195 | 196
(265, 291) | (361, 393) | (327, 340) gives -1.0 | 156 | 197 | 179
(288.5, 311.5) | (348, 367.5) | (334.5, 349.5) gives 1.0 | 228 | 191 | 201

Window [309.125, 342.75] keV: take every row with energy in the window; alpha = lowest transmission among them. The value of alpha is 186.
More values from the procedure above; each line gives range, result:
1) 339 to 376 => 182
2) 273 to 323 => 125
